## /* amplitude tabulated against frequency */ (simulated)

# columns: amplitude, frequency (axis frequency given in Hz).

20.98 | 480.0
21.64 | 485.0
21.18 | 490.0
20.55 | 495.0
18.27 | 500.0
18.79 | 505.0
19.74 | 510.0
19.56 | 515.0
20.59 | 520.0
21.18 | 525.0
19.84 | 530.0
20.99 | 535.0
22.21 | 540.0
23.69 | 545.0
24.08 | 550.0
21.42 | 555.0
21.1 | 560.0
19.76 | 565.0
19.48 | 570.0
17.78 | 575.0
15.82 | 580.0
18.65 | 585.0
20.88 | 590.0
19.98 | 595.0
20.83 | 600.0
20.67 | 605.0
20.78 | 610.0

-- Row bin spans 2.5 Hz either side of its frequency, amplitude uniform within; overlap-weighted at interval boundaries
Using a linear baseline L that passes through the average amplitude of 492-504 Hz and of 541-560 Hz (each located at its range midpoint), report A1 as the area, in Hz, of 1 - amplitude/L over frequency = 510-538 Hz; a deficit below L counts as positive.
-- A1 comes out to 0.9 Hz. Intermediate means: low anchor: 19.4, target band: 20.4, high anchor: 22.7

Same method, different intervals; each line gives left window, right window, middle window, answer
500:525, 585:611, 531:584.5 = -1.26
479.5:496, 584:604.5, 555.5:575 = 0.52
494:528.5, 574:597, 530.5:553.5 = -3.73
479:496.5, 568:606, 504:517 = 0.80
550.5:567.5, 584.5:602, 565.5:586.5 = 2.67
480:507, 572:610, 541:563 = -3.13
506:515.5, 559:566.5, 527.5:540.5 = -0.59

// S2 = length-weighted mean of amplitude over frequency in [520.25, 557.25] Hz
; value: 21.8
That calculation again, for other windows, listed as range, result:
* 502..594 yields 20.3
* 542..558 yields 23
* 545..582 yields 20.2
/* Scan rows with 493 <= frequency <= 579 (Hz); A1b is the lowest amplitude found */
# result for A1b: 17.78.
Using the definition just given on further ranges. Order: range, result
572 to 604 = 15.82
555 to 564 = 21.1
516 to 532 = 19.84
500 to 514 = 18.27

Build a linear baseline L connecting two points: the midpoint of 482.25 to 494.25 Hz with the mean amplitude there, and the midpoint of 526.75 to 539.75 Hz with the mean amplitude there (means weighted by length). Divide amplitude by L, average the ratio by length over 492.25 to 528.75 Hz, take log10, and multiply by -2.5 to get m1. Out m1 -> 0.06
